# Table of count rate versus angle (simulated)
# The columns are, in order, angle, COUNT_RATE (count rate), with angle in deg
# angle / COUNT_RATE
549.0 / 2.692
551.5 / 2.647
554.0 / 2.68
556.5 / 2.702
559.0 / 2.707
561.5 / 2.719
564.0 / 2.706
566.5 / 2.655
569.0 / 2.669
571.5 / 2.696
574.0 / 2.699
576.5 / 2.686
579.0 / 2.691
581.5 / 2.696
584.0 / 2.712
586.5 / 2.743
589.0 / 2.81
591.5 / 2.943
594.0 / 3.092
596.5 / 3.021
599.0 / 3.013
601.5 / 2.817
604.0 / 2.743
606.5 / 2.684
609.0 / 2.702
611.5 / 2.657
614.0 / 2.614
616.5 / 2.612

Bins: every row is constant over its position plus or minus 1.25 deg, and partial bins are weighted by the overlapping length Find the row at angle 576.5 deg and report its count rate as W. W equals 2.686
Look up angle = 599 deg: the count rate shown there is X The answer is 3.013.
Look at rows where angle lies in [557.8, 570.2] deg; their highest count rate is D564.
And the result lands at 2.719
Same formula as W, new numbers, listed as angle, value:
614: 2.614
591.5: 2.943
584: 2.712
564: 2.706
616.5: 2.612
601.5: 2.817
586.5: 2.743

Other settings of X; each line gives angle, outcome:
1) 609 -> 2.702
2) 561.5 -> 2.719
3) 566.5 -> 2.655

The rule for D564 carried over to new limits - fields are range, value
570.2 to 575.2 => 2.699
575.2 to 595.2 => 3.092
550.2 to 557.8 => 2.702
